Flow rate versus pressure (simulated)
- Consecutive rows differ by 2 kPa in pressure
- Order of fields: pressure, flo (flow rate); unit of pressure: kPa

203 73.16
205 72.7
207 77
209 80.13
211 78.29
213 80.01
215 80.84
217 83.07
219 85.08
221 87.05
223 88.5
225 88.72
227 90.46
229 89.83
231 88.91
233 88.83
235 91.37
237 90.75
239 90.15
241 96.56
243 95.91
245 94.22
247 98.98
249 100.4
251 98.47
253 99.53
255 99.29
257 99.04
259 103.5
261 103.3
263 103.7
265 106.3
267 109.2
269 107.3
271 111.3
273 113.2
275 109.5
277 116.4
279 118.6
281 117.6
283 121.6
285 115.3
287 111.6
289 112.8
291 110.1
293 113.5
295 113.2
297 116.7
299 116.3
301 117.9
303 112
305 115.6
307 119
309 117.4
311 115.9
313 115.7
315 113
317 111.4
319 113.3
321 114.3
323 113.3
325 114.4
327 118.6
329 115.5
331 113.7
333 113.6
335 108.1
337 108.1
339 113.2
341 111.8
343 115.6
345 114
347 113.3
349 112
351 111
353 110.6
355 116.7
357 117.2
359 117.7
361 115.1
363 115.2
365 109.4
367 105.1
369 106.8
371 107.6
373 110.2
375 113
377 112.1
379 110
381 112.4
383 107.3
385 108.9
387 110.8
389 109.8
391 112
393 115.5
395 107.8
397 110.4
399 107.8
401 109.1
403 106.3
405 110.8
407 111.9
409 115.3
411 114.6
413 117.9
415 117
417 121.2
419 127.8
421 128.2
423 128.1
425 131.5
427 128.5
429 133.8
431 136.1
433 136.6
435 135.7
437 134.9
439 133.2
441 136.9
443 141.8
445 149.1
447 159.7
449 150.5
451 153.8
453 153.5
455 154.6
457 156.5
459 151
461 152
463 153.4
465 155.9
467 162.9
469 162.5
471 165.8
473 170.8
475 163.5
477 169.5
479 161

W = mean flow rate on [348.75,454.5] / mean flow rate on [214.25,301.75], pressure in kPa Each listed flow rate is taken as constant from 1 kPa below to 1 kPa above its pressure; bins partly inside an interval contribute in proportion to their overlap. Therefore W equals 1.19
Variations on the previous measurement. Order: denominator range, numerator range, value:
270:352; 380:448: 1.07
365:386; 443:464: 1.40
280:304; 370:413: 0.96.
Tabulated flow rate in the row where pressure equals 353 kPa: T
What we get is 110.6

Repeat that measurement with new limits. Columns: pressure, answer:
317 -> 111.4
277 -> 116.4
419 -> 127.8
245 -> 94.22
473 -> 170.8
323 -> 113.3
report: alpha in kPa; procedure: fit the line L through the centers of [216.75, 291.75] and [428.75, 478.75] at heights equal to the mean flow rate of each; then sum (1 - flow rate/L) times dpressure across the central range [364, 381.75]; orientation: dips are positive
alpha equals 2.9 kPa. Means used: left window 101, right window 151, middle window 110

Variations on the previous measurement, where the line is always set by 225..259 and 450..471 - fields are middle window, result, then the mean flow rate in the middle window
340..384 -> 5.6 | 112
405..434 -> 4.1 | 124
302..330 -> 0.1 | 115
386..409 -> 4.6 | 110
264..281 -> -1.4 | 112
